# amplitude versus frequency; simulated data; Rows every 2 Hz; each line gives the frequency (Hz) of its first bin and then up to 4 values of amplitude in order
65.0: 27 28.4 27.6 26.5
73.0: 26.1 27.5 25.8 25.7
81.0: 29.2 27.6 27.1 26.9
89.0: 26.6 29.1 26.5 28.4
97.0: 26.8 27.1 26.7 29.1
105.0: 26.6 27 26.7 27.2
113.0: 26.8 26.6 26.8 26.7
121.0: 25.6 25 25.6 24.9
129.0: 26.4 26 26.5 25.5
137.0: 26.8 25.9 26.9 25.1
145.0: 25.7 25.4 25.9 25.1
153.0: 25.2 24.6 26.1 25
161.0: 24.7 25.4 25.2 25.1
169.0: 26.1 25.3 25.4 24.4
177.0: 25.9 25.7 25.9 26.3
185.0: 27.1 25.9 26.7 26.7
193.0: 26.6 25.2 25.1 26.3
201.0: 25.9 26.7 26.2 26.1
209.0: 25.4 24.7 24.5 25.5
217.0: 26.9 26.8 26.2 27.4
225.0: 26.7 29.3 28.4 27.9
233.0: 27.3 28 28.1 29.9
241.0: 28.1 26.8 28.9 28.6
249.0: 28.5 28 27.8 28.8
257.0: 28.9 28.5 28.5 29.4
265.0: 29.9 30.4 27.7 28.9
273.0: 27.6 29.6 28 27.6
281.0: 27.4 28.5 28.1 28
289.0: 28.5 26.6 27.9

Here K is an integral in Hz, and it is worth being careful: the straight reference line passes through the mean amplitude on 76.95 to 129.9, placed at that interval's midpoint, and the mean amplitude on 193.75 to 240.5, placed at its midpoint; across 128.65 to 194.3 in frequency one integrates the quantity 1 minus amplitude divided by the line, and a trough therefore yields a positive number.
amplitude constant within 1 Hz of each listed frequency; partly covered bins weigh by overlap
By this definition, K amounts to 2.5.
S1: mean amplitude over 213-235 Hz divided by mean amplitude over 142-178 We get 1.07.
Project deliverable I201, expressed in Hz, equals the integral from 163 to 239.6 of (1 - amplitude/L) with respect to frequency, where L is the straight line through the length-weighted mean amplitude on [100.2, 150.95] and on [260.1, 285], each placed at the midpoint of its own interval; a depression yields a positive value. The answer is 3.1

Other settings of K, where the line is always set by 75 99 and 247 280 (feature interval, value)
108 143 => 1.7 Hz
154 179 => 2.3 Hz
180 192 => 0.7 Hz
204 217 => 1.2 Hz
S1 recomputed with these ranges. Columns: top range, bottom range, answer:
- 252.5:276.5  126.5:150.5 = 1.11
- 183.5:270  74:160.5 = 1.03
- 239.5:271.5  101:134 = 1.08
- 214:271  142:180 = 1.11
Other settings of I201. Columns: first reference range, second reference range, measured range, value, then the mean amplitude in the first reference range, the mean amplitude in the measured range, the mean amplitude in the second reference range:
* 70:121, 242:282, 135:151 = 0.9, 27.1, 25.9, 28.5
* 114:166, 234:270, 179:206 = 0.9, 25.7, 26.2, 28.6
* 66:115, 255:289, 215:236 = 0.6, 27.2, 27.4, 28.6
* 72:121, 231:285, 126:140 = 0.7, 27.1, 26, 28.4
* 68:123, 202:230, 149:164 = 0.9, 27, 25.2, 26.5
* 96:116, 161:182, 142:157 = 0.4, 27.1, 25.3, 25.4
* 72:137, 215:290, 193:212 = 1.3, 26.8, 25.8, 28.2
